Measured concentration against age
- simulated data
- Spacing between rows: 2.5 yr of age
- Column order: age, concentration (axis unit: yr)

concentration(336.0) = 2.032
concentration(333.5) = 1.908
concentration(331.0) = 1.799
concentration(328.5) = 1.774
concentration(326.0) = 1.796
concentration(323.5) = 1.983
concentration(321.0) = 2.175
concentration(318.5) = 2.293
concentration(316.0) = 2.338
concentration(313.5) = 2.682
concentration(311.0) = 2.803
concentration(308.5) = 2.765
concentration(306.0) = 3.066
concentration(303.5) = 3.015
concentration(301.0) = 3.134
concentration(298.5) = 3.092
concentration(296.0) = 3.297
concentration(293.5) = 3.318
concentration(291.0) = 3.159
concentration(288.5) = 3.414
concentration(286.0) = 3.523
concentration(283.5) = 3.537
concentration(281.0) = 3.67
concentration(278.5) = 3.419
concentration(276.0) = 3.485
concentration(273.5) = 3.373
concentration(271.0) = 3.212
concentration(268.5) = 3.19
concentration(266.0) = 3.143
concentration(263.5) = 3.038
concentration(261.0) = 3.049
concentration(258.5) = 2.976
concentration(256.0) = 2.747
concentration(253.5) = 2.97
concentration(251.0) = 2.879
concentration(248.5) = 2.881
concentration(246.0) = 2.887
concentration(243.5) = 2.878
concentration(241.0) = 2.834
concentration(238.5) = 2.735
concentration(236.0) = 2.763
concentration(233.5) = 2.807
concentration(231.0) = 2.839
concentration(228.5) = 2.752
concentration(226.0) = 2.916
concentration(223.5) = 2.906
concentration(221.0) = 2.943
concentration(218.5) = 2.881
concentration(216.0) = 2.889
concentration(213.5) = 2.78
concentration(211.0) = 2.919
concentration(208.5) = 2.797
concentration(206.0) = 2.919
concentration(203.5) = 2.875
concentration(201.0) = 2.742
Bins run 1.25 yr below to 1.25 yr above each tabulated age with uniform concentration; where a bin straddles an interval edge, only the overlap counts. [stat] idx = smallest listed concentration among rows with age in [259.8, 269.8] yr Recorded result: 3.038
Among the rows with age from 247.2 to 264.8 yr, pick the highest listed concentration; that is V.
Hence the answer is 3.049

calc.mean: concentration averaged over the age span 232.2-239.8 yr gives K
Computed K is 2.77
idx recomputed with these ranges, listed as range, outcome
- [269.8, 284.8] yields 3.212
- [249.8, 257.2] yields 2.747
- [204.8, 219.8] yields 2.78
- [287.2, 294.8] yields 3.159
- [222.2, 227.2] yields 2.906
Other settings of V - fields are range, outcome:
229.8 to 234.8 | 2.839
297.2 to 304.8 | 3.134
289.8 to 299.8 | 3.318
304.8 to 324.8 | 3.066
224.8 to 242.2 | 2.916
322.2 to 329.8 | 1.983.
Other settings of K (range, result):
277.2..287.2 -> 3.54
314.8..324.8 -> 2.19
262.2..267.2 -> 3.09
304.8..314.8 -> 2.83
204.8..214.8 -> 2.85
